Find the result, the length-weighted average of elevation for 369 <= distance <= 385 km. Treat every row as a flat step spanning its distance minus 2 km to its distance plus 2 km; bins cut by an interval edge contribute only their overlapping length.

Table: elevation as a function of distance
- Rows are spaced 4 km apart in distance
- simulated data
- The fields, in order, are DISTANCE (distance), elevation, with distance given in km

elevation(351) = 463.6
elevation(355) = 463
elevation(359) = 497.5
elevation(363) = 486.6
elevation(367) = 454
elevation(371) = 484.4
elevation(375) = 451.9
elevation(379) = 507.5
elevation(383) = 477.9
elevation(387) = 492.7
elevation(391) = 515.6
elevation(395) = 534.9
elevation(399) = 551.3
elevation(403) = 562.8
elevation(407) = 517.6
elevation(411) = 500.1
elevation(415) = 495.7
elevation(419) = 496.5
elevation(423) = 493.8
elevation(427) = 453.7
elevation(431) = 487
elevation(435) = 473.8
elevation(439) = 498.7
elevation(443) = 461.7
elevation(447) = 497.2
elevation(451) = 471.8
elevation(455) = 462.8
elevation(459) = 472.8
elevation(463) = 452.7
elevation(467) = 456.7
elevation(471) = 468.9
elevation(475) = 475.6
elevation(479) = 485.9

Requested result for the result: 480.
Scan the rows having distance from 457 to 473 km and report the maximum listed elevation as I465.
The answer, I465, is 472.8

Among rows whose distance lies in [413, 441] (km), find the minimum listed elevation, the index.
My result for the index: 453.7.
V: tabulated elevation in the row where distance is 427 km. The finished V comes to 453.7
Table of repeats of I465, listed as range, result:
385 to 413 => 562.8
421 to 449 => 498.7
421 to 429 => 493.8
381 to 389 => 492.7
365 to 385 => 507.5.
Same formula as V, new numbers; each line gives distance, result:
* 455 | 462.8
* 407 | 517.6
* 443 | 461.7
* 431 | 487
